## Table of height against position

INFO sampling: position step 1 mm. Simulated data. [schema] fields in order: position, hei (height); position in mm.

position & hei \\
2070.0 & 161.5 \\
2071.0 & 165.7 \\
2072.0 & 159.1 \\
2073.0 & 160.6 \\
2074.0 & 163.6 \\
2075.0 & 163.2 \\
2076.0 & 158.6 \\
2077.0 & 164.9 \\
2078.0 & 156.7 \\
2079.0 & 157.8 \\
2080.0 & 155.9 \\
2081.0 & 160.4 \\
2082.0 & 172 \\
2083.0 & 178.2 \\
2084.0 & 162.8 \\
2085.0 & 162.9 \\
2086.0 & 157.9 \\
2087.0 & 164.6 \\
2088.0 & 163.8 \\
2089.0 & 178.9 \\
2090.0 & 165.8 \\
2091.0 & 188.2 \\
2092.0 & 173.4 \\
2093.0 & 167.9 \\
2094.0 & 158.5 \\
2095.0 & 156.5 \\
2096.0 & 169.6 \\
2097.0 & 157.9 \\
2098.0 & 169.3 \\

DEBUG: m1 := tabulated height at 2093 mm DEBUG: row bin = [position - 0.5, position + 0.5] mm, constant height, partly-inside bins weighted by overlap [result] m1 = 167.9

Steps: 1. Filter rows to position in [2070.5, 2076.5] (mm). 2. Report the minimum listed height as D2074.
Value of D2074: 158.6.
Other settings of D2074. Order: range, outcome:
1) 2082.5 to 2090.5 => 157.9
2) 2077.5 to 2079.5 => 156.7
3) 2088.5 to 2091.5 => 165.8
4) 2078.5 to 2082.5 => 155.9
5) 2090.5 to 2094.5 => 158.5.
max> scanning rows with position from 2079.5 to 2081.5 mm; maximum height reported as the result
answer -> 160.4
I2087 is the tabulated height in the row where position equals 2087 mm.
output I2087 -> 164.6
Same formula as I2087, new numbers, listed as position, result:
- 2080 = 155.9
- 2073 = 160.6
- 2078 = 156.7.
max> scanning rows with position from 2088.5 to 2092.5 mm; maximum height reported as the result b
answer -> 188.2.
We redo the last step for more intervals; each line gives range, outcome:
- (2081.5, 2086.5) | 178.2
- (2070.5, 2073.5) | 165.7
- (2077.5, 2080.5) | 157.8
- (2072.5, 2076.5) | 163.6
